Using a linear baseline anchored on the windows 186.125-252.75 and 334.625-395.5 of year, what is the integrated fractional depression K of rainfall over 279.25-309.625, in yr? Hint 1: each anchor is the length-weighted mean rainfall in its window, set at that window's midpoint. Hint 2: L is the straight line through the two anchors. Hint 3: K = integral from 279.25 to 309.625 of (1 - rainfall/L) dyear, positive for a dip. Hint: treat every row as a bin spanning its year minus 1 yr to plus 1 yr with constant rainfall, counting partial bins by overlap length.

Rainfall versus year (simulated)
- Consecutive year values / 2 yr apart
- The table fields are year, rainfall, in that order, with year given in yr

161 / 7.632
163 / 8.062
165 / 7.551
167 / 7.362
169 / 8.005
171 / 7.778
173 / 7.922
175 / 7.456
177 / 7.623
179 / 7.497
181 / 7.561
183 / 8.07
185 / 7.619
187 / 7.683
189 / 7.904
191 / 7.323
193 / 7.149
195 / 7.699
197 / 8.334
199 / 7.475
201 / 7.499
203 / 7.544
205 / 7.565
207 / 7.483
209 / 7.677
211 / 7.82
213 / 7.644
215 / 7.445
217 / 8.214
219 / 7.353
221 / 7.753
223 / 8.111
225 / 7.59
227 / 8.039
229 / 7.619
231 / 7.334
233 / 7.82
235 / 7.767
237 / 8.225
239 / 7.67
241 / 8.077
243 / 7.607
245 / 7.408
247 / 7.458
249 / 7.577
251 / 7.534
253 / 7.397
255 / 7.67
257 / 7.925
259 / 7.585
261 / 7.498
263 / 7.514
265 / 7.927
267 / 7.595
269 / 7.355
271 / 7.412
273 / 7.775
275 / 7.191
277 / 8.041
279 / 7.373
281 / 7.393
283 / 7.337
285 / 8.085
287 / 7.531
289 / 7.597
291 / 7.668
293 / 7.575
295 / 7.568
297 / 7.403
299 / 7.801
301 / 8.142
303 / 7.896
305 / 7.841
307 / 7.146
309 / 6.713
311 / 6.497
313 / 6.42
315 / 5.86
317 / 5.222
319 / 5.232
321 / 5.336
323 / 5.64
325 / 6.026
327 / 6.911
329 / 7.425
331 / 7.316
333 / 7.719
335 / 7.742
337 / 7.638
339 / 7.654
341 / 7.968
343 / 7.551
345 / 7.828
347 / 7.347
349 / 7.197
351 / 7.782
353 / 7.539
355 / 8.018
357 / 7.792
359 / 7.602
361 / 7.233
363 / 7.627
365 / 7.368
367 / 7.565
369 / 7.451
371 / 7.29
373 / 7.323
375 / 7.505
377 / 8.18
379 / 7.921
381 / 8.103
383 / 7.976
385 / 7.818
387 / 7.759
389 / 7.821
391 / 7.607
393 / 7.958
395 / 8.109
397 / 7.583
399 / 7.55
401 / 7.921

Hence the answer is 0.37 yr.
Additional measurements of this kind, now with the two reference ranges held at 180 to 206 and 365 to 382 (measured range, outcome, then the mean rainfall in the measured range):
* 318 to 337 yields 2.5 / 6.65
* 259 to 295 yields 0.3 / 7.58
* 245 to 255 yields 0.2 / 7.5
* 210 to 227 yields -0.2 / 7.76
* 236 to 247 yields -0.2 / 7.77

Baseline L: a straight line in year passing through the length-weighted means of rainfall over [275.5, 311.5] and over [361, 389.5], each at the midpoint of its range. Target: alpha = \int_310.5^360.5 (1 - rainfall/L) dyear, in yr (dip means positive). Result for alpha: 3.9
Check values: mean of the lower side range 7.54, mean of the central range 7.02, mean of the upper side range 7.67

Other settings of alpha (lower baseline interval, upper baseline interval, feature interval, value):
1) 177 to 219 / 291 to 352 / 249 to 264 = -0.41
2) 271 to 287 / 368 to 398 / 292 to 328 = 4.24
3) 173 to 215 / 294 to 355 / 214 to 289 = -2.61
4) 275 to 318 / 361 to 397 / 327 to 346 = -0.30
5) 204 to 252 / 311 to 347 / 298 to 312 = -0.83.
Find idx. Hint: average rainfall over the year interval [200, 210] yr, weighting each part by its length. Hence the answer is 7.55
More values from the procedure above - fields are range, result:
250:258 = 7.63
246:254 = 7.49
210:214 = 7.73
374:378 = 7.84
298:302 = 7.97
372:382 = 7.81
